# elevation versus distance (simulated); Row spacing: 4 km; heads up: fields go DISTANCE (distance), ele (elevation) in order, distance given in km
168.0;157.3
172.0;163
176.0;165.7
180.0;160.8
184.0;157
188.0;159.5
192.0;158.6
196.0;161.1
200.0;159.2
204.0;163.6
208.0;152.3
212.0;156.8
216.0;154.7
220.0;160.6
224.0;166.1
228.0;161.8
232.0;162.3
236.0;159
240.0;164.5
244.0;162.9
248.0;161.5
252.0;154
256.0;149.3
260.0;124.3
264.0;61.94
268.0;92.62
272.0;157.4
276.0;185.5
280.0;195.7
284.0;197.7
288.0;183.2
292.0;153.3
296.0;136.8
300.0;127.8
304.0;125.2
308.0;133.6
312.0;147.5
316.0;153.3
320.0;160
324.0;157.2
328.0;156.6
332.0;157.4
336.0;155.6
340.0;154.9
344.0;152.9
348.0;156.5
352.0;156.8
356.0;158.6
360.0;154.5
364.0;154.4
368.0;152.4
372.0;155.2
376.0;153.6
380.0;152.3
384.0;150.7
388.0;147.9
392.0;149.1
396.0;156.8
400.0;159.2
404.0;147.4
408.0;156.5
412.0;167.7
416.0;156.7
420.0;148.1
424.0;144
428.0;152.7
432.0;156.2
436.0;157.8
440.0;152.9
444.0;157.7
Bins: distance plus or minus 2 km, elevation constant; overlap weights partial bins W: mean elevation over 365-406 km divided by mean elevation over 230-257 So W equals 0.96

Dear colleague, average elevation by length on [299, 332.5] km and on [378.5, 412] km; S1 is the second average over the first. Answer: 1.0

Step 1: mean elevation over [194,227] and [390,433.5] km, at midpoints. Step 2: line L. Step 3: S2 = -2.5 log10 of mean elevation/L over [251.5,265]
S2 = 0.27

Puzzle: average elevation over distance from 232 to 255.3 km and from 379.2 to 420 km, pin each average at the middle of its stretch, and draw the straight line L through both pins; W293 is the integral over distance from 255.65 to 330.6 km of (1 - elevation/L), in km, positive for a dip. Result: 5.1 km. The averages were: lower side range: 160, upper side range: 154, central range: 147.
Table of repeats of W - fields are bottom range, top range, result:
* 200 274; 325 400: 1.04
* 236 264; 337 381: 1.06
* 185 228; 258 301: 0.93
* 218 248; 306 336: 0.94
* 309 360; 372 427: 0.99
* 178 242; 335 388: 0.96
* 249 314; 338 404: 1.06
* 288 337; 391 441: 1.04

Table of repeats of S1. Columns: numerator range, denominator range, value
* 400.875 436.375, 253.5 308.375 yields 1.06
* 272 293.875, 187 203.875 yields 1.13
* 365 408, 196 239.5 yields 0.96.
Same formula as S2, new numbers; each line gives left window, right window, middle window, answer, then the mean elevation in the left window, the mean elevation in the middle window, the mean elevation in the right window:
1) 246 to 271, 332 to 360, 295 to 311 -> 0.07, 125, 132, 156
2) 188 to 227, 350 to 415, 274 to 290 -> -0.21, 159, 191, 155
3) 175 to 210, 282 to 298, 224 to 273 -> 0.15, 160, 143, 168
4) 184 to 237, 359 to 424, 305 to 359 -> 0.02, 160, 153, 154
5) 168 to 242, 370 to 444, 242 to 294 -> 0.04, 160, 152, 154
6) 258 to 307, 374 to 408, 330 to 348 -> -0.05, 145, 155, 152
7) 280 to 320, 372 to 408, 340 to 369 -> -0.02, 154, 155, 153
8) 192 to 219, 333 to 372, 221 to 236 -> -0.03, 158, 163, 155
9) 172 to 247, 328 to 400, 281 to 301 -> -0.04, 160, 163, 154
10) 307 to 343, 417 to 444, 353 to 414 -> -0.01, 153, 154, 153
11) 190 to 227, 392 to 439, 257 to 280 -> 0.20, 159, 132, 155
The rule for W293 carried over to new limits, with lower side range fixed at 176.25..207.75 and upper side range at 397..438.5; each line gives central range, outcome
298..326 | 2.42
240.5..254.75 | -0.08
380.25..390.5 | 0.37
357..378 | 0.21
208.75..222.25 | 0.19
